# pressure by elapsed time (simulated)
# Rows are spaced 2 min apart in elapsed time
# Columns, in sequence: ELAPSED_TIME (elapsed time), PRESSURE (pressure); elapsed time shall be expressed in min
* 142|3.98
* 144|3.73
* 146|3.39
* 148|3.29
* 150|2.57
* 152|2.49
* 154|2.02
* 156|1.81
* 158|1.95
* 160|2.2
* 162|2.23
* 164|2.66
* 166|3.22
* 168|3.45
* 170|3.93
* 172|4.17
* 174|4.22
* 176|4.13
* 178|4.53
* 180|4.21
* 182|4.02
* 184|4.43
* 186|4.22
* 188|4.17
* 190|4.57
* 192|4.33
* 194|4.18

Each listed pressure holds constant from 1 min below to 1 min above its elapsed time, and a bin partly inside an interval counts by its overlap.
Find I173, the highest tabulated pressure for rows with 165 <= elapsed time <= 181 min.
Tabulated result 4.53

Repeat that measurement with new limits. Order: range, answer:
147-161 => 3.29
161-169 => 3.45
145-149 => 3.39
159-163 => 2.23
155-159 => 1.95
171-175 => 4.22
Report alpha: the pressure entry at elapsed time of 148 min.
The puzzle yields 3.29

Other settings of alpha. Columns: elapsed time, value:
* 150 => 2.57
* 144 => 3.73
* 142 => 3.98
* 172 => 4.17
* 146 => 3.39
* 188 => 4.17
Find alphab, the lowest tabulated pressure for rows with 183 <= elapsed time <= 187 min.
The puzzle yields 4.22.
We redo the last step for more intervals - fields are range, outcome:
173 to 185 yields 4.02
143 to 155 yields 2.02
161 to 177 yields 2.23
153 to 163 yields 1.81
